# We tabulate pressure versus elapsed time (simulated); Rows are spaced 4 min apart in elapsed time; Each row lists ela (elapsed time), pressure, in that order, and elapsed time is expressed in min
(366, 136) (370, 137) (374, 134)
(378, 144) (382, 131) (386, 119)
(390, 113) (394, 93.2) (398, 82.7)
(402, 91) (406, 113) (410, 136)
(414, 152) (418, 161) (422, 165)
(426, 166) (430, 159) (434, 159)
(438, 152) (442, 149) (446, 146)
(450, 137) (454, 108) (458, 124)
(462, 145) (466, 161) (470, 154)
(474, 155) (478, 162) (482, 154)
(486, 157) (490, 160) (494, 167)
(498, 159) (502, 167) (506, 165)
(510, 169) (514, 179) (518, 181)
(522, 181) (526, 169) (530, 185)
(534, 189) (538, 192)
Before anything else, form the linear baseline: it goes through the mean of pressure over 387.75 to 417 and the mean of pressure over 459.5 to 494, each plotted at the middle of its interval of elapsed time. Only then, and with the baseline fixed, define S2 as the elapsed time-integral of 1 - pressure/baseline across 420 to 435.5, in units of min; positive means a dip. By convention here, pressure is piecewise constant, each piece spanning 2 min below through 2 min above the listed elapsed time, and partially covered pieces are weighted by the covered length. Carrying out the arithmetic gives -4.2 min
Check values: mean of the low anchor 113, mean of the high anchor 156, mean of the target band 162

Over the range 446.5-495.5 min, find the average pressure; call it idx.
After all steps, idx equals 148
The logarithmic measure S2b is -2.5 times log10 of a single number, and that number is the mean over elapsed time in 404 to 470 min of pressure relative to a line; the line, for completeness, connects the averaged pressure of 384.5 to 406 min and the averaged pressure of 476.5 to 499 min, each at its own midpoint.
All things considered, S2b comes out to -0.16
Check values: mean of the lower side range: 101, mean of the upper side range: 160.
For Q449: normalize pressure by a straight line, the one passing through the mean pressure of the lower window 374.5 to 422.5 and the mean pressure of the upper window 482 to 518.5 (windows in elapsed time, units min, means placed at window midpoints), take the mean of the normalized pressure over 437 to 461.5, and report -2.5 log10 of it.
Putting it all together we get 0.07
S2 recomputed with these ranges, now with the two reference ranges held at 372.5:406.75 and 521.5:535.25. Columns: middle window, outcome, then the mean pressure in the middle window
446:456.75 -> 1.2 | 127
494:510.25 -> 0.3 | 165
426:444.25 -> -2.8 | 156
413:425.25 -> -3.2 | 161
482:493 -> 0.2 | 158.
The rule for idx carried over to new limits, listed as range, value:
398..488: 144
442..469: 138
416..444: 159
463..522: 164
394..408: 95.2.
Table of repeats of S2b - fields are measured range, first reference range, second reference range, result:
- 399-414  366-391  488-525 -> 0.20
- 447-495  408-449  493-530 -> 0.10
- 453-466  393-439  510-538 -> 0.17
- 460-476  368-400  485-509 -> -0.01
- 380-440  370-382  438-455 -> 0.04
